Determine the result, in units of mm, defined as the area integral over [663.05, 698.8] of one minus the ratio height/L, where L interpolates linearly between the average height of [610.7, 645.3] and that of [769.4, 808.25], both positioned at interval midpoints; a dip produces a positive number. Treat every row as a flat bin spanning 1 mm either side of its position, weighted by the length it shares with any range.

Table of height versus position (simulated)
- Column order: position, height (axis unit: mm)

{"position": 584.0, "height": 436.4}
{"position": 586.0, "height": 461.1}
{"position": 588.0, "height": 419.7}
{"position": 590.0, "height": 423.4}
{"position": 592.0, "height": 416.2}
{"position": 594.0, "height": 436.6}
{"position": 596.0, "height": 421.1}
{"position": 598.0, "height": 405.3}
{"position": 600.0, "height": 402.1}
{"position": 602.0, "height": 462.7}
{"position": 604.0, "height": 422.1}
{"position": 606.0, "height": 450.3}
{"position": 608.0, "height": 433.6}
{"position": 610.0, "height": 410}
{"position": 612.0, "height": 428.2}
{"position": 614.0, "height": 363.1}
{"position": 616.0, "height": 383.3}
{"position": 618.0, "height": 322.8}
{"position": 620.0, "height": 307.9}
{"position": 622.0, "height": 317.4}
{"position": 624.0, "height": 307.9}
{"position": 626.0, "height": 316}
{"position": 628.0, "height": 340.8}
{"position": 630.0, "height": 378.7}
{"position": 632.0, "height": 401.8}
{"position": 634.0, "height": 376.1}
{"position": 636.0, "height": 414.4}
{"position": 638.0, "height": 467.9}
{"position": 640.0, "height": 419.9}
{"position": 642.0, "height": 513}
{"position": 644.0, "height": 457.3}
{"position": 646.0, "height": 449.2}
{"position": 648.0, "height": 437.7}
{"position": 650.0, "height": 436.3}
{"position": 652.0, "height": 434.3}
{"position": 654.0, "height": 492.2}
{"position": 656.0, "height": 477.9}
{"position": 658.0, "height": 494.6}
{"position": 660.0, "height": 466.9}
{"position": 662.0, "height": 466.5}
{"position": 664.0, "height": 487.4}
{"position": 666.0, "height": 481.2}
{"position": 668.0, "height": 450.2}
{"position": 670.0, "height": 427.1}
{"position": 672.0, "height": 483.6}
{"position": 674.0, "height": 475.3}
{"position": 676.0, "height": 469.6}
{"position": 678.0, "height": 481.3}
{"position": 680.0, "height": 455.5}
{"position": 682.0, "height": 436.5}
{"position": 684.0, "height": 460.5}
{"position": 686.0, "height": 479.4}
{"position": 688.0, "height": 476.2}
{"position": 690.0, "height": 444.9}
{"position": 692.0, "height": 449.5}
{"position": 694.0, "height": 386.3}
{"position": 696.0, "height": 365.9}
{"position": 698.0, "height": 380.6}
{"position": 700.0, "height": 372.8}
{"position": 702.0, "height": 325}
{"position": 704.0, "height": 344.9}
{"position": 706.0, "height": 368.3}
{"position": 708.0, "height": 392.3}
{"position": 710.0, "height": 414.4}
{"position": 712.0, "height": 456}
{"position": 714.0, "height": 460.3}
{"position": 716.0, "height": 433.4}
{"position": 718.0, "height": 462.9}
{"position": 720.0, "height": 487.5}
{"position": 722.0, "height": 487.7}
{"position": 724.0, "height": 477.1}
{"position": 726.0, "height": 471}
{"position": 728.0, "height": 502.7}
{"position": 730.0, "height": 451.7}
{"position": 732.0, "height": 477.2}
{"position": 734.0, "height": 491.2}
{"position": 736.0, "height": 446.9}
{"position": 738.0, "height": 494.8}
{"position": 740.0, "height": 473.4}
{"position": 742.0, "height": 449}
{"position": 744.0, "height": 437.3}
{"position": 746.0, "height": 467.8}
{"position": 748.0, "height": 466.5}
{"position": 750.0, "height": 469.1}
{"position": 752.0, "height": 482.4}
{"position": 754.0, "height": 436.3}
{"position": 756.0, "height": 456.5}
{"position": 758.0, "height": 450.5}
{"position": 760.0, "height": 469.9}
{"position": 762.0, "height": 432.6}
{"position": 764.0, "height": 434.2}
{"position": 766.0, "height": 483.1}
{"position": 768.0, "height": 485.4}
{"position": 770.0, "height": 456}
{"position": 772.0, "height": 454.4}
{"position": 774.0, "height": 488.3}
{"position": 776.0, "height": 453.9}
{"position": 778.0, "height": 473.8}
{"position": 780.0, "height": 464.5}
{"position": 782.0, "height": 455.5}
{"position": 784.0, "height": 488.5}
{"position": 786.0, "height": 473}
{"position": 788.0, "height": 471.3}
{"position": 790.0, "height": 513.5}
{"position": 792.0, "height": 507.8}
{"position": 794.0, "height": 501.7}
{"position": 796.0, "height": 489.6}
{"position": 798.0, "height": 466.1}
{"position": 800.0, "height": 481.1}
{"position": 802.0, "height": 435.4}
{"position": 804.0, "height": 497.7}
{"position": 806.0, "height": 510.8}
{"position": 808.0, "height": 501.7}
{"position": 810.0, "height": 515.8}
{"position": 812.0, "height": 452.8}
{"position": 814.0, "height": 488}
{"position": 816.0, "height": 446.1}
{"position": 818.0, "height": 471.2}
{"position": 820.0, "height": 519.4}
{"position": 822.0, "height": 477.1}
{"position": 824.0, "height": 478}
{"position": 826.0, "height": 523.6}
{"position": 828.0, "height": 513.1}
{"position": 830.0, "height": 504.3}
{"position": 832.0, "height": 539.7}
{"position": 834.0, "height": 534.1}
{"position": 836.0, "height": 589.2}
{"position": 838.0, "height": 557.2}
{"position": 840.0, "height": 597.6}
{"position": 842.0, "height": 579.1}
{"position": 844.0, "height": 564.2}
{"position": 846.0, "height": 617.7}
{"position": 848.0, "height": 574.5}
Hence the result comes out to -3.0 mm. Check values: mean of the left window 384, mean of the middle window 450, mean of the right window 479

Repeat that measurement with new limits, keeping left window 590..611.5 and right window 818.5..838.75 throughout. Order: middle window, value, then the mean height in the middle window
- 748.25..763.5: 1.08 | 456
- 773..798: 1.12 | 481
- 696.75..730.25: 3.26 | 428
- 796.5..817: 1.31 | 480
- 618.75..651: 3.29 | 396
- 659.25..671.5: -0.29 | 464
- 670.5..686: -0.24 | 466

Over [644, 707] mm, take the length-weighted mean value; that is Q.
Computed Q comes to 441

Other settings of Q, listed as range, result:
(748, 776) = 461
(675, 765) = 445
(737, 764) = 459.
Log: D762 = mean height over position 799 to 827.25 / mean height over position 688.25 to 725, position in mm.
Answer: 1.16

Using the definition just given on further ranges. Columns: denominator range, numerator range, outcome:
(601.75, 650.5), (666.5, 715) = 1.07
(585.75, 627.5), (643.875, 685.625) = 1.18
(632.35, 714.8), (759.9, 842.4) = 1.12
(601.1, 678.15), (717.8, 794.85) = 1.11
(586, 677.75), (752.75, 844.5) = 1.16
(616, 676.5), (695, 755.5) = 1.04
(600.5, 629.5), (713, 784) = 1.24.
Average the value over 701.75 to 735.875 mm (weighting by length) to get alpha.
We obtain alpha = 444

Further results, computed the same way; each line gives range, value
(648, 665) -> 468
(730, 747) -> 466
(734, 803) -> 468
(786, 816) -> 486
